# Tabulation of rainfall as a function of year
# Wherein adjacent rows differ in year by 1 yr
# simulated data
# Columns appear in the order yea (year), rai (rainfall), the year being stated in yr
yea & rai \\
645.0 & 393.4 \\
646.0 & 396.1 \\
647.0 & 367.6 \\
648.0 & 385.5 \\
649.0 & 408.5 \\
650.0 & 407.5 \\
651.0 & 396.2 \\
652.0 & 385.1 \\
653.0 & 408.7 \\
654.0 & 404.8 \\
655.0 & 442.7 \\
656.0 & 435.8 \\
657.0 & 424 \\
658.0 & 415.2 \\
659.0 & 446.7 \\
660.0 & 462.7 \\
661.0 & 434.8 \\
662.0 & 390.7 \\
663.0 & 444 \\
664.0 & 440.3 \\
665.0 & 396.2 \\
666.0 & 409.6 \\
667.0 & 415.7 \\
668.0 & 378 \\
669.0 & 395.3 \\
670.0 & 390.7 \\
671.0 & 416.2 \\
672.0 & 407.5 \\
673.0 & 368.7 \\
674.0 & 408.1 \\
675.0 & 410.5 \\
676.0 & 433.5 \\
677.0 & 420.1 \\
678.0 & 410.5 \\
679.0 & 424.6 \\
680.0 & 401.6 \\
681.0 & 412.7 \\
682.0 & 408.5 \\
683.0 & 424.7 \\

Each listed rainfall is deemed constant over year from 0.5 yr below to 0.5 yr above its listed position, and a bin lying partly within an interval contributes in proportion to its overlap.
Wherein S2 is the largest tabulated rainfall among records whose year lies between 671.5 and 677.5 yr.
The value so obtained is 433.5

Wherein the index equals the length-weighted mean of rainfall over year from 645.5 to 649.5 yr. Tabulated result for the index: 389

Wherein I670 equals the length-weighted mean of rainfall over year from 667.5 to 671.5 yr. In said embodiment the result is 395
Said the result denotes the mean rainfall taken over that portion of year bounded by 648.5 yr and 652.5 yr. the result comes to 399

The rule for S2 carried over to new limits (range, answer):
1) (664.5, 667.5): 415.7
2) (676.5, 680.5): 424.6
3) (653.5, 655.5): 442.7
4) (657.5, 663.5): 462.7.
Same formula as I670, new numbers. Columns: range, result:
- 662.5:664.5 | 442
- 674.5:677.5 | 421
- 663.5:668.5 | 408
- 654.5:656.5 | 439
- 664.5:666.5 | 403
